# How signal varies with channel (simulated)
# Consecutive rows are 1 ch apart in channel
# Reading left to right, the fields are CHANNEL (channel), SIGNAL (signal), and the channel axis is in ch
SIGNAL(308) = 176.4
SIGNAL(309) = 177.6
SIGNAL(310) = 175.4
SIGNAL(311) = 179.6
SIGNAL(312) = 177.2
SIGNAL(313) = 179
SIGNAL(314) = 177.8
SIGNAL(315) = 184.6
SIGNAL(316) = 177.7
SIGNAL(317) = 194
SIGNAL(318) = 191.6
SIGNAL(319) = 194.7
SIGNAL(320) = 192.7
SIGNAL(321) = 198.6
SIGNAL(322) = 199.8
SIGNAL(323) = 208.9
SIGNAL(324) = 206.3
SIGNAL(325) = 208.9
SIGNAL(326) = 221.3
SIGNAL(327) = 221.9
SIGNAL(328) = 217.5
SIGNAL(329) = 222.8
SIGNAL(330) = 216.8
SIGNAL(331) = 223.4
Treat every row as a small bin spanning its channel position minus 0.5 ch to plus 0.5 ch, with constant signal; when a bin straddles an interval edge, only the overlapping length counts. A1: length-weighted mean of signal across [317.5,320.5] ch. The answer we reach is 193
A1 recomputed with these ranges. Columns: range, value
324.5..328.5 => 217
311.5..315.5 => 180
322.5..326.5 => 211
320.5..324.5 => 203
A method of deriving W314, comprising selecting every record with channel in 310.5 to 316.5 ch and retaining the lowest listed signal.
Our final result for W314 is 177.2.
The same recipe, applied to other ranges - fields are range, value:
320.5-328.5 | 198.6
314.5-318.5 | 177.7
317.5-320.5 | 191.6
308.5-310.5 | 175.4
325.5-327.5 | 221.3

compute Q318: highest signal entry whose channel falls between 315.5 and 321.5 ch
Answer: 198.6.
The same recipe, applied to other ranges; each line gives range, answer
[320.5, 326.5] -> 221.3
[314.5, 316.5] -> 184.6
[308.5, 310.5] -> 177.6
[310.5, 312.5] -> 179.6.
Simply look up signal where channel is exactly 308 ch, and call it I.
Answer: 176.4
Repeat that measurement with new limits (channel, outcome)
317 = 194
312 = 177.2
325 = 208.9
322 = 199.8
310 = 175.4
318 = 191.6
